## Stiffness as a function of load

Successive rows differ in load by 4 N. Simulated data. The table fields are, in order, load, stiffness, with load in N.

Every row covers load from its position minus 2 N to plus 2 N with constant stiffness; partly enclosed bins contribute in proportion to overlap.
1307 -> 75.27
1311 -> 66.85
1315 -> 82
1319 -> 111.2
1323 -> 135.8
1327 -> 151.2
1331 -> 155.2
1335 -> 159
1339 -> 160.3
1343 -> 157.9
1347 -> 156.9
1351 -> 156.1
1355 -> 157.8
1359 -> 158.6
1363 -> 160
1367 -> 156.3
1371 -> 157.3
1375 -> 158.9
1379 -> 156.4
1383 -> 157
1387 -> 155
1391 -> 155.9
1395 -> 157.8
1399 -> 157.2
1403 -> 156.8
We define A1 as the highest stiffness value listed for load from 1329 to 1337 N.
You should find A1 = 159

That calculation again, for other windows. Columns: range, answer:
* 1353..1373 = 160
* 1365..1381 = 158.9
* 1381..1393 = 157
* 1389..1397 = 157.8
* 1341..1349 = 157.9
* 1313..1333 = 155.2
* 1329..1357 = 160.3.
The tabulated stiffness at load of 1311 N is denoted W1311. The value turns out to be 66.85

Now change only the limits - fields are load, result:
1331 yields 155.2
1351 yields 156.1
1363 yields 160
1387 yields 155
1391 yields 155.9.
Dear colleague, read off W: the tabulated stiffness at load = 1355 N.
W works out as 157.8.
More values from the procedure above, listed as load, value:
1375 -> 158.9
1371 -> 157.3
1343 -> 157.9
